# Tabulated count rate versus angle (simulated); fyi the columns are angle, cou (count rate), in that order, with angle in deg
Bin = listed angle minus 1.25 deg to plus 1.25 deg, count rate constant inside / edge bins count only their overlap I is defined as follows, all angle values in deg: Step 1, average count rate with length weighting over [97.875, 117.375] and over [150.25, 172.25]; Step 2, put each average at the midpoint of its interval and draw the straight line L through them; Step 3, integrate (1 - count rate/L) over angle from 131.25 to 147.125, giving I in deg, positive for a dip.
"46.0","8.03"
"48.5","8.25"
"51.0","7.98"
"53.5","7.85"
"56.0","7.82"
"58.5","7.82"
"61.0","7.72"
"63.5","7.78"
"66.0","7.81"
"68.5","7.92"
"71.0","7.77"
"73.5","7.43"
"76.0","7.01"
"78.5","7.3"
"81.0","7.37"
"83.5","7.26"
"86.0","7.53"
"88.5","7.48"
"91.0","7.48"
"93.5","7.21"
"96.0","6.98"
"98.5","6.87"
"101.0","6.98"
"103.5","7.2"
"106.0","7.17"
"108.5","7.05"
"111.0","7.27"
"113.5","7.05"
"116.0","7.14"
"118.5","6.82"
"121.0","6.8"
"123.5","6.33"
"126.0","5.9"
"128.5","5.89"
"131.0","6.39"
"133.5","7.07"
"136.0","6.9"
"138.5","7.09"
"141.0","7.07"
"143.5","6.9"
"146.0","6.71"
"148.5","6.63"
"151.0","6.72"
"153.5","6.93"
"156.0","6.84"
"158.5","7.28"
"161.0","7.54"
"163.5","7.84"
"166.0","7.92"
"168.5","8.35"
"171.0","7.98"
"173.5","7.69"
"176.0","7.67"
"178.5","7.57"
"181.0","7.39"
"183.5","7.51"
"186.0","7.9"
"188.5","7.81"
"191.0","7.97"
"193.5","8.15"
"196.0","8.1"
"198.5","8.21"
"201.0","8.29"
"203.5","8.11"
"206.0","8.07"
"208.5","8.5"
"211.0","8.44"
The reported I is 0.9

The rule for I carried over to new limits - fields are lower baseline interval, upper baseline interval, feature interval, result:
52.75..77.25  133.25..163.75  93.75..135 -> 2.7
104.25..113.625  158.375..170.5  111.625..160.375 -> 4.6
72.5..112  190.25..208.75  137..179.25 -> 2.6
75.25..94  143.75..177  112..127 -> 1.3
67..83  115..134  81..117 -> -1.0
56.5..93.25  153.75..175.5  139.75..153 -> 1.4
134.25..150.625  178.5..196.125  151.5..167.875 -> -0.4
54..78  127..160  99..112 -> 0.2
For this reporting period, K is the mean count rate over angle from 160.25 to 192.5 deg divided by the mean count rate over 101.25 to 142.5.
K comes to 1.14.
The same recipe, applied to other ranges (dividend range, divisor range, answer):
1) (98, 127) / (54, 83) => 0.91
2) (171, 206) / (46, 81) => 1.02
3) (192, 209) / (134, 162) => 1.18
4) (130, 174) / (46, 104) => 0.96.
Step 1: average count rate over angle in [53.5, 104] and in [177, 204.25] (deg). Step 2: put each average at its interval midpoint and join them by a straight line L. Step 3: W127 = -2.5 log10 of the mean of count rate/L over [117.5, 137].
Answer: 0.176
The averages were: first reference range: 7.45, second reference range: 7.9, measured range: 6.5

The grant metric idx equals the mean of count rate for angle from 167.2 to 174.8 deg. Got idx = 8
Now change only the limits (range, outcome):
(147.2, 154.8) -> 6.76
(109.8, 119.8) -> 7.07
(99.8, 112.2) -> 7.13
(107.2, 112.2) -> 7.16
